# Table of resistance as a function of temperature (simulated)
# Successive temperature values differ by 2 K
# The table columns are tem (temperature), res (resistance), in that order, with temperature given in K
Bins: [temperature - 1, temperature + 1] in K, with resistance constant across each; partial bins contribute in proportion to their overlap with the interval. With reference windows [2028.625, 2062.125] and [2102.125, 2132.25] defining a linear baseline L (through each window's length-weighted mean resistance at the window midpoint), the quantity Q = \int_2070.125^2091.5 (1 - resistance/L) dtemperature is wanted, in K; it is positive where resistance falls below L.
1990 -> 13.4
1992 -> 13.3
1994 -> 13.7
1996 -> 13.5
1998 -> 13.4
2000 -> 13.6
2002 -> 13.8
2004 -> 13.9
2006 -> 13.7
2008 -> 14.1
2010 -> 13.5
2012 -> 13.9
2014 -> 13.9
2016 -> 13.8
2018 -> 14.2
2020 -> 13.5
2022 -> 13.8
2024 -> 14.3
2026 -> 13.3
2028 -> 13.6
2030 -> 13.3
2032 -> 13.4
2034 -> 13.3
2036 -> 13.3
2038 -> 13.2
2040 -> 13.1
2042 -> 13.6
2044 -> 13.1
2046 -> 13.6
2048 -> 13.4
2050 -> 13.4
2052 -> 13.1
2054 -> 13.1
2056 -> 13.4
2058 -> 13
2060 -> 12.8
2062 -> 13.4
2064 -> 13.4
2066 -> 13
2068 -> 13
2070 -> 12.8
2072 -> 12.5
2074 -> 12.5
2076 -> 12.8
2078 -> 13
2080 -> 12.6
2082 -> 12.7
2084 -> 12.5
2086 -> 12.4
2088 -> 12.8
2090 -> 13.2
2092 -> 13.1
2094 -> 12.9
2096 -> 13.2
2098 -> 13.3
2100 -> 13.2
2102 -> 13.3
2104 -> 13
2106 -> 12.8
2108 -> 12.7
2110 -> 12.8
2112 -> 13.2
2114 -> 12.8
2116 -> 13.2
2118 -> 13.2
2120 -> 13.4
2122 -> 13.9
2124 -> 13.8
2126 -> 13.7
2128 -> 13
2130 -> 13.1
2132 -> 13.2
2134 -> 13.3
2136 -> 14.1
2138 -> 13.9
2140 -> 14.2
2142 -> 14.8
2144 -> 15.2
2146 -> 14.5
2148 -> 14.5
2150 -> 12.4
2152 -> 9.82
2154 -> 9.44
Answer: 0.8 K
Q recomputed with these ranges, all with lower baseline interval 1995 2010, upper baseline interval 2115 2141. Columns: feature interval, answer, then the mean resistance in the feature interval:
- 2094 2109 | 0.6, 13.1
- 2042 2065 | 0.6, 13.3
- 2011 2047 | 0.3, 13.6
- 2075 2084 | 0.6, 12.7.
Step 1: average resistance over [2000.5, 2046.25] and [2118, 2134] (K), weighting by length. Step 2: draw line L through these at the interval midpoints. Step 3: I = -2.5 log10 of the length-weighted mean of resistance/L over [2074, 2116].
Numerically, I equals 0.05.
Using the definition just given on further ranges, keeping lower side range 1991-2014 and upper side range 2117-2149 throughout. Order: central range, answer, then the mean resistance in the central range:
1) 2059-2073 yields 0.064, 13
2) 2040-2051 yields 0.028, 13.4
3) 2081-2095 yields 0.082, 12.8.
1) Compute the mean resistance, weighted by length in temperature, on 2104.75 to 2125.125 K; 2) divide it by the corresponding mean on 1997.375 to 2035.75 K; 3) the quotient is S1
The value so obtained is 0.96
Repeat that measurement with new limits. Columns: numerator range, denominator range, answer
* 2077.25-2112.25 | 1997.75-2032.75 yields 0.94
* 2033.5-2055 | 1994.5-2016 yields 0.97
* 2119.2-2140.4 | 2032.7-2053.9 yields 1.02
